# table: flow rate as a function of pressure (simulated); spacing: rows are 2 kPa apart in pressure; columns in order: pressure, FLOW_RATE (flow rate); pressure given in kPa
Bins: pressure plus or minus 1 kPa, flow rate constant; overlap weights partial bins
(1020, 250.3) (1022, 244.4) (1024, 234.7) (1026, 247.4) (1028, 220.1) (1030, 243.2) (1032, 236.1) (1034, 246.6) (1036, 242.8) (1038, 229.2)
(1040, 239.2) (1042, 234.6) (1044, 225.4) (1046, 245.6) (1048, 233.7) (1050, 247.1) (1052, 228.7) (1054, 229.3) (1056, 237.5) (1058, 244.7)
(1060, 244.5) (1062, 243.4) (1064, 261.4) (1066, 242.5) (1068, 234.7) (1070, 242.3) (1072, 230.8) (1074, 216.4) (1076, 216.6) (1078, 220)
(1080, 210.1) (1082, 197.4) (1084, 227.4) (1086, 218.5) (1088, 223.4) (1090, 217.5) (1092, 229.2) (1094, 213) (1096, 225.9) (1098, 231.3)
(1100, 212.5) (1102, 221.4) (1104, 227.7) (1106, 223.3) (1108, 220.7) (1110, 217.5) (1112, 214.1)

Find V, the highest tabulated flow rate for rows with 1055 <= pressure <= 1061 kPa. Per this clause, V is 244.7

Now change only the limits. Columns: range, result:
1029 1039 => 246.6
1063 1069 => 261.4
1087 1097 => 229.2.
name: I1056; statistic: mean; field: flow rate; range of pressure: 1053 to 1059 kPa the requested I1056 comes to 237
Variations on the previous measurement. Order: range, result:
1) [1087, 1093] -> 223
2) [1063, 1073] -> 242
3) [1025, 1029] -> 234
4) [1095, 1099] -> 229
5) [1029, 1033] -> 240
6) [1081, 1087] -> 214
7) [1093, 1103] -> 221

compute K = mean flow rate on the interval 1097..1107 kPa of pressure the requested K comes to 223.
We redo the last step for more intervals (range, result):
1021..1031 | 238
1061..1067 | 249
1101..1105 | 225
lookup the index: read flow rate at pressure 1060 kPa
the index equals 244.5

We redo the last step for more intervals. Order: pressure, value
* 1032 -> 236.1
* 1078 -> 220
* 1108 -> 220.7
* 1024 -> 234.7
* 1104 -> 227.7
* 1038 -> 229.2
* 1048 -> 233.7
